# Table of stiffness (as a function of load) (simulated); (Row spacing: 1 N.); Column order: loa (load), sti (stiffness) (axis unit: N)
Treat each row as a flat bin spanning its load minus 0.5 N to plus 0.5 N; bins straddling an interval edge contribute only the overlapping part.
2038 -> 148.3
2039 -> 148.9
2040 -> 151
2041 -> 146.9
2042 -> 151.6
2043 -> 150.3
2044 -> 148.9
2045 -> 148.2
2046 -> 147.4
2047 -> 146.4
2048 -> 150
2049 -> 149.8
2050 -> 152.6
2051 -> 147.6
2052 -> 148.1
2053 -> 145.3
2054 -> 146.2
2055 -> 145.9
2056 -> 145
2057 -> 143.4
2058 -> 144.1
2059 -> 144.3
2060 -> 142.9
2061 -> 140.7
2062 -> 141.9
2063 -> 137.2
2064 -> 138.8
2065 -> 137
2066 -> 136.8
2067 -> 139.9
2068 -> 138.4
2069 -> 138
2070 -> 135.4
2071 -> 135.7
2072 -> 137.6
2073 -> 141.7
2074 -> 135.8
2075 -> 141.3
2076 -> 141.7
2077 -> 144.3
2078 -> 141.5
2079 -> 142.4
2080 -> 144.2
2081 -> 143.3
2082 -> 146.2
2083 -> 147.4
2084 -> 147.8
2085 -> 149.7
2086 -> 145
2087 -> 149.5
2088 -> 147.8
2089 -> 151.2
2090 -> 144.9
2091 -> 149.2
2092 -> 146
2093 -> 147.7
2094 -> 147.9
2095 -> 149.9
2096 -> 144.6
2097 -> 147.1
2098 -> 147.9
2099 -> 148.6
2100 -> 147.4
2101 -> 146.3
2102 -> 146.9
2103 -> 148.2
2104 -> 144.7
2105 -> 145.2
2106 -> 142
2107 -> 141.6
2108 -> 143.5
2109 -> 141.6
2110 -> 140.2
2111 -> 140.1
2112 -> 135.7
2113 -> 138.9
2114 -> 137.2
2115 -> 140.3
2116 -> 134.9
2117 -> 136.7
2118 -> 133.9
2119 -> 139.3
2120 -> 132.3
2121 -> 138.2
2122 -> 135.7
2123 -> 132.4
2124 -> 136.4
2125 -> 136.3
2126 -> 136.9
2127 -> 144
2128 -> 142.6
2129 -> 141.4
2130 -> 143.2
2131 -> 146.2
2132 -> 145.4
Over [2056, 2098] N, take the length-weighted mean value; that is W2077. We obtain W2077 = 143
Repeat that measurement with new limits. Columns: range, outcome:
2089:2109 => 146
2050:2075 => 141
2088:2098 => 148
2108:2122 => 138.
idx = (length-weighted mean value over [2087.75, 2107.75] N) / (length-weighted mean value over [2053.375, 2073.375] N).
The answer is 1.04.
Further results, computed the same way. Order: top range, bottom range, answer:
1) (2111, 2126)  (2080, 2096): 0.93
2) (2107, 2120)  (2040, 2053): 0.93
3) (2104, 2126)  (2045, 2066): 0.96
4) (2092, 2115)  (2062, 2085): 1.02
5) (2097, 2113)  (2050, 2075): 1.02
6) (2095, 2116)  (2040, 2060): 0.97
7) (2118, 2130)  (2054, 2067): 0.97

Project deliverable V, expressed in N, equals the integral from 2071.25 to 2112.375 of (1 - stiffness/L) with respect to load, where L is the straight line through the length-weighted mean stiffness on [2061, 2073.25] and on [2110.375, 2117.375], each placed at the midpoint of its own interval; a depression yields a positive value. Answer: -2.0 N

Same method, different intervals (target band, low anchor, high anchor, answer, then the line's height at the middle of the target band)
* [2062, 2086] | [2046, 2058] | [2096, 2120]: 0.7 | 145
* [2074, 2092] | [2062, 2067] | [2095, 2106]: -0.4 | 142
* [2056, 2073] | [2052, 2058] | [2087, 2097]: 0.7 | 146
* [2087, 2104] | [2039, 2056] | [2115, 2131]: -0.7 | 142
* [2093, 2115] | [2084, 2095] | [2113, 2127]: -0.2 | 143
